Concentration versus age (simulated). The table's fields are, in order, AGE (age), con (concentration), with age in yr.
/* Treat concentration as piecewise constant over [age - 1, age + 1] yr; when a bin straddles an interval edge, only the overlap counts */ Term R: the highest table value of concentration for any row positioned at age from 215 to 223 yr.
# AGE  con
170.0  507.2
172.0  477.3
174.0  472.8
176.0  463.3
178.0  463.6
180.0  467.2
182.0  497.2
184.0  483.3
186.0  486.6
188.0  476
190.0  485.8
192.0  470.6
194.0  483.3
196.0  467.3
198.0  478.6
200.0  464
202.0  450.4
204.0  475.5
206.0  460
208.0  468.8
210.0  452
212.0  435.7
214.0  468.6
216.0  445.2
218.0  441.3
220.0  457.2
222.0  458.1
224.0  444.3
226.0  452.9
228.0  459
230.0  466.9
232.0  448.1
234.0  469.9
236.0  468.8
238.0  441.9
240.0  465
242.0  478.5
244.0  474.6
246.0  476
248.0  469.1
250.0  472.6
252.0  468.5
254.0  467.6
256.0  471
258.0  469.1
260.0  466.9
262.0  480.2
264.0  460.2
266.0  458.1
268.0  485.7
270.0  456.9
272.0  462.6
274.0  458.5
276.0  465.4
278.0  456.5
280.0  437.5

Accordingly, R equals 458.1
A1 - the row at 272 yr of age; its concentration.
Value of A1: 462.6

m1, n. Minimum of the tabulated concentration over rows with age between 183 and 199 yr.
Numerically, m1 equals 467.3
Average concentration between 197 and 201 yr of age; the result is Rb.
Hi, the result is 471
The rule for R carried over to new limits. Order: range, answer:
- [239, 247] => 478.5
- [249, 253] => 472.6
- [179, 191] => 497.2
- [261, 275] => 485.7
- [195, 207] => 478.6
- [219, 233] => 466.9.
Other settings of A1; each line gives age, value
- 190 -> 485.8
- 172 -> 477.3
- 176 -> 463.3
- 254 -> 467.6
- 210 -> 452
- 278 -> 456.5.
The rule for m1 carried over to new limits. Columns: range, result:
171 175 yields 472.8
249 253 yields 468.5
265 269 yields 458.1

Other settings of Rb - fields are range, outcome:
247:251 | 471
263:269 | 468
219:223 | 458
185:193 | 480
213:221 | 453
